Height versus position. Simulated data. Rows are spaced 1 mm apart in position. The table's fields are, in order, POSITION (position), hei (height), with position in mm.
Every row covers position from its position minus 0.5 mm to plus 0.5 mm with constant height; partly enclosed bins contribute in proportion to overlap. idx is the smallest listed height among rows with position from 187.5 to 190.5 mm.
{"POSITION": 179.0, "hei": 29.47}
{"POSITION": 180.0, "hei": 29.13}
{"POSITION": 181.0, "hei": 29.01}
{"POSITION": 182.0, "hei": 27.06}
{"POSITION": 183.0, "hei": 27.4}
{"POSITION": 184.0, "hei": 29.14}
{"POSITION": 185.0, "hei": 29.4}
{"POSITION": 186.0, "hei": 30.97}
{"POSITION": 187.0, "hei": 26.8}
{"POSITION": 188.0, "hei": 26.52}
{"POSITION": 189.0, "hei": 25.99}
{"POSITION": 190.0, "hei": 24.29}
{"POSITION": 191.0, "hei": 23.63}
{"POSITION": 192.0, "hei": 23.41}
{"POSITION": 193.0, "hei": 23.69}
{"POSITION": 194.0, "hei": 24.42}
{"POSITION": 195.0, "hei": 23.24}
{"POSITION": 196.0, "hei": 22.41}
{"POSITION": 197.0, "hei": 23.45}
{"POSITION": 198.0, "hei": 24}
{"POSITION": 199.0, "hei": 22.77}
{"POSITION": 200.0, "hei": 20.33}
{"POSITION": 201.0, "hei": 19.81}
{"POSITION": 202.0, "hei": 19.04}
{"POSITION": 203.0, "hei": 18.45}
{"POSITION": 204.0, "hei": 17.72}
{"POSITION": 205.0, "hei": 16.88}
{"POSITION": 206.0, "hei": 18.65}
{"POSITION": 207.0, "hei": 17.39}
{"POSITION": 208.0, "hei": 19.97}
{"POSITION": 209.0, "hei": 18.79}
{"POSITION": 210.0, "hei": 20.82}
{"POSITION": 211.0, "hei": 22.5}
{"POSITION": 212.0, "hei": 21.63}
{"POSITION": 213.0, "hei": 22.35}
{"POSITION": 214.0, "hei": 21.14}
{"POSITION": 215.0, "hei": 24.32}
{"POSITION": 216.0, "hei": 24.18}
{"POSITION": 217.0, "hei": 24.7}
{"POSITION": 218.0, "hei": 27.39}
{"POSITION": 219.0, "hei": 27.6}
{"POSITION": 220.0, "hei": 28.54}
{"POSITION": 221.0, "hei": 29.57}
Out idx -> 24.29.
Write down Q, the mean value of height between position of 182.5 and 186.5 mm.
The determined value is 29.2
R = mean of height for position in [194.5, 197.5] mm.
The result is 23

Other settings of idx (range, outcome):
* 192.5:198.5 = 22.41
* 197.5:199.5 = 22.77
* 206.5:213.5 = 17.39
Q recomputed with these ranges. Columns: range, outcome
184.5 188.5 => 28.4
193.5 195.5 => 23.8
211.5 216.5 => 22.7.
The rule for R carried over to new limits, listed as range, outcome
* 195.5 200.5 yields 22.6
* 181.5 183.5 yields 27.2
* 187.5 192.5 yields 24.8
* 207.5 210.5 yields 19.9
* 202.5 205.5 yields 17.7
